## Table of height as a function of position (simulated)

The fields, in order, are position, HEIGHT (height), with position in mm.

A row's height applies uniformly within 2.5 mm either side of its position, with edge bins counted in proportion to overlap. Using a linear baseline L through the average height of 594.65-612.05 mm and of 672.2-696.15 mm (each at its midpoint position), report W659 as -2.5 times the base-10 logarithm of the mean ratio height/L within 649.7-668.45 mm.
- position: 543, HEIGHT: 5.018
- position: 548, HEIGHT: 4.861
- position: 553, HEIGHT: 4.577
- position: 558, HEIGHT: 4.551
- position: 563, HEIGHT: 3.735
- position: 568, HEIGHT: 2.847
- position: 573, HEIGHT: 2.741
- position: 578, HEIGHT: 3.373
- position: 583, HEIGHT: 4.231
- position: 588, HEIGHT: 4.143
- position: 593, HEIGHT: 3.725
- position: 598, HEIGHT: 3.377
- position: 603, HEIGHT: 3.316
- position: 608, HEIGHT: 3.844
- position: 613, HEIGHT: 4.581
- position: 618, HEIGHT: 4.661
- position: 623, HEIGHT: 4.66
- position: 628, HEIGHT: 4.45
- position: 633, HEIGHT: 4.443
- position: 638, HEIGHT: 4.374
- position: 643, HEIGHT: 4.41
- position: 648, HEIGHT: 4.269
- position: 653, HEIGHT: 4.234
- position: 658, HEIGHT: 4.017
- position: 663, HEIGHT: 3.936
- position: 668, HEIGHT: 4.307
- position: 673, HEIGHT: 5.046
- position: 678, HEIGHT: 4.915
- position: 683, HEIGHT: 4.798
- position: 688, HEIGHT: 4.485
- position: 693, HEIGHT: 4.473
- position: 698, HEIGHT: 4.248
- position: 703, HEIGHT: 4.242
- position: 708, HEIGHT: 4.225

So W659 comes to 0.07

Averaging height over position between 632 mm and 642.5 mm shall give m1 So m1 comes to 4.4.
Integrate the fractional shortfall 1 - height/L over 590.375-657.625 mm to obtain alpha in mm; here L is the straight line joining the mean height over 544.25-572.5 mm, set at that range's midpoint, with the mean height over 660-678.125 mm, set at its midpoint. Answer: 2.2 mm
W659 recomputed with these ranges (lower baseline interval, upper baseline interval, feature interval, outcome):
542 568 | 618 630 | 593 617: 0.18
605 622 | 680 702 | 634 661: 0.04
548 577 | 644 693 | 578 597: 0.01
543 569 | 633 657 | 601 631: 0.01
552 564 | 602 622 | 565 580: 0.39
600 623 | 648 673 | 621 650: -0.06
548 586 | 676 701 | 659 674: 0.03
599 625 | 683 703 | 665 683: -0.09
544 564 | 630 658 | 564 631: 0.15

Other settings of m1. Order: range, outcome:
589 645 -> 4.16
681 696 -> 4.57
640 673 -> 4.26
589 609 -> 3.59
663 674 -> 4.46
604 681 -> 4.39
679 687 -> 4.76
